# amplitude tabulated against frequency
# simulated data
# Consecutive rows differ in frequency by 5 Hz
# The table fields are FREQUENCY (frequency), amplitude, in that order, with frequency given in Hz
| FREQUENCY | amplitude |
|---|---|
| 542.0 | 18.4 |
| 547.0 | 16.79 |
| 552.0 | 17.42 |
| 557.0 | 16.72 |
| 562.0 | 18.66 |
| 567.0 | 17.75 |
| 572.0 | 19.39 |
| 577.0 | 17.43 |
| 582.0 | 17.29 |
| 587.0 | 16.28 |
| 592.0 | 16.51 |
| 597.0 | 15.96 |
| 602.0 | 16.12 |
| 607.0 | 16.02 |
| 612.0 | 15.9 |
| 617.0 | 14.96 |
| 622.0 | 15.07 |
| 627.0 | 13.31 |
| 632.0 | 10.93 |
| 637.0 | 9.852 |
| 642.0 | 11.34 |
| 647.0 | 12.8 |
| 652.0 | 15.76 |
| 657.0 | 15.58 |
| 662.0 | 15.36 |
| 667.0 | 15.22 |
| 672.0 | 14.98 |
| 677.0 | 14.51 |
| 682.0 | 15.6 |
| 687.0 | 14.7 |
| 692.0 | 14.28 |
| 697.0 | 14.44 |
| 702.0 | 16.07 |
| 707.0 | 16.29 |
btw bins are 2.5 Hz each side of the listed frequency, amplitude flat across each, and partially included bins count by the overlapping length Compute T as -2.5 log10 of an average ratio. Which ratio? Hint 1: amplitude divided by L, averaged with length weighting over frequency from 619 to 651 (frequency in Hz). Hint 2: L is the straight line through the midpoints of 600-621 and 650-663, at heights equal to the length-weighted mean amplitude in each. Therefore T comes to 0.25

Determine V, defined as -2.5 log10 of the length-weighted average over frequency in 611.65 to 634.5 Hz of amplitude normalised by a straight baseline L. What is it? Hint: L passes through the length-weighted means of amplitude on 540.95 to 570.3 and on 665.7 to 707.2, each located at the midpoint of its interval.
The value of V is 0.18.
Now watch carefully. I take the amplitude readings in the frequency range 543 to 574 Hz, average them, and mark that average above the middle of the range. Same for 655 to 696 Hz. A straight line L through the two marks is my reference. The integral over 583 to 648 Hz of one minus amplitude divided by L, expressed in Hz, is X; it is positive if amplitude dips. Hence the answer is 8.5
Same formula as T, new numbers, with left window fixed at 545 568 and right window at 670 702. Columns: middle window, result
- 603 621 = 0.05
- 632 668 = 0.16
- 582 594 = 0.02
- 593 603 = 0.04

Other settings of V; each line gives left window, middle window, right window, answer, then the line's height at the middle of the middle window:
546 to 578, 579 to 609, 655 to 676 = 0.04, 17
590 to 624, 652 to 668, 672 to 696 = -0.03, 15.1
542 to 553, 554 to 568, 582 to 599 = -0.04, 17.1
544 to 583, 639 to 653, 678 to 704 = 0.23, 15.9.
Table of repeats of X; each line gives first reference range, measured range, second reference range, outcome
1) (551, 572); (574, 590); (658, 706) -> 0.30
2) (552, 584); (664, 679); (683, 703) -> 0.41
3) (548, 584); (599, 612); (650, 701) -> 0.59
